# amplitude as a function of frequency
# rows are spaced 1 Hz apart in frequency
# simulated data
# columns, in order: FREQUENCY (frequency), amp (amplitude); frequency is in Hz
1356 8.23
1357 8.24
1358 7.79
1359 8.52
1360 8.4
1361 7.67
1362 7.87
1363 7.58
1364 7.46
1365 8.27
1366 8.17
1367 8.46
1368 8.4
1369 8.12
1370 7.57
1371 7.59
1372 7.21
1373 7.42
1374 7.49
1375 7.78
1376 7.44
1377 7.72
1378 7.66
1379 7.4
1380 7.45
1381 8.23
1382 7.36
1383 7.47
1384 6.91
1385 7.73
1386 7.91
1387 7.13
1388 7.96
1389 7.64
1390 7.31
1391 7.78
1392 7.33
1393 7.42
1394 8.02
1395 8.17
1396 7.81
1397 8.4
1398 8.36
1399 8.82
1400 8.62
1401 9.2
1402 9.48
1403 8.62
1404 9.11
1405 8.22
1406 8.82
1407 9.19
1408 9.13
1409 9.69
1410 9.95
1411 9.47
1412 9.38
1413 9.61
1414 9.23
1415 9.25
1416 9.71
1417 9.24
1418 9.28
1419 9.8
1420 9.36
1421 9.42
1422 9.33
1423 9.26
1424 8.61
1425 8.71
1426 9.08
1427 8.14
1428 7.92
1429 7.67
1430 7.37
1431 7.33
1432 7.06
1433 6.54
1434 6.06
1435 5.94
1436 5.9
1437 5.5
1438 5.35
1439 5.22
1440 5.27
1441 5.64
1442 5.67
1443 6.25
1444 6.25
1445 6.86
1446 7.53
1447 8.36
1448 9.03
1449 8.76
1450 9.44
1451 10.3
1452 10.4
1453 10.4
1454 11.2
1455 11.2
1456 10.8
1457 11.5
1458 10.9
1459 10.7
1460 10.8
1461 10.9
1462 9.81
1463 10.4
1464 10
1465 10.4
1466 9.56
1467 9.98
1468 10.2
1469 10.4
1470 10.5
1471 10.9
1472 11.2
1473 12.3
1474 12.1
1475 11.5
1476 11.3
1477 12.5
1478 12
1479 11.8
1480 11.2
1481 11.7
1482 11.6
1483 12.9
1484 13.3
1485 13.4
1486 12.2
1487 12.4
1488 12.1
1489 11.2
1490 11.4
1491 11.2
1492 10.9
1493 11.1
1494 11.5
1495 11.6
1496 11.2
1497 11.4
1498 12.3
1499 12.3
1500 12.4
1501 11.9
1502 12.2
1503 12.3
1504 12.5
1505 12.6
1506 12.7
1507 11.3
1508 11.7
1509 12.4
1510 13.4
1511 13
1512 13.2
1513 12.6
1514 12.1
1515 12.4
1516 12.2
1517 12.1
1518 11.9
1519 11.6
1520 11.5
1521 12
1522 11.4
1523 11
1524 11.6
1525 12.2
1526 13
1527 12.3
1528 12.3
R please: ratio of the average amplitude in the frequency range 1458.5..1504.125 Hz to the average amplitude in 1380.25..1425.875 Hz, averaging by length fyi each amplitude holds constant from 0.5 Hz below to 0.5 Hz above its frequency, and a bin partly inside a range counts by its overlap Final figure 1.3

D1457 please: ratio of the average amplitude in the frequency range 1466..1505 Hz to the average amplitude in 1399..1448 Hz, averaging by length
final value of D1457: 1.45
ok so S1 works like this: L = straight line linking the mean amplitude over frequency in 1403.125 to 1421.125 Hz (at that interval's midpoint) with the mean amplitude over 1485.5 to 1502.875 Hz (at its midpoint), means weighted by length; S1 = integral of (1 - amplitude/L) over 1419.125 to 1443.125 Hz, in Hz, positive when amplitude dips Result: 6.3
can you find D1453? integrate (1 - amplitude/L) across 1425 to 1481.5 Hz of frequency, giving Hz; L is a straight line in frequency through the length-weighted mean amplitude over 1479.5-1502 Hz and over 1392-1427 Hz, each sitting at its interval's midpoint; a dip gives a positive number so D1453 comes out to 7.76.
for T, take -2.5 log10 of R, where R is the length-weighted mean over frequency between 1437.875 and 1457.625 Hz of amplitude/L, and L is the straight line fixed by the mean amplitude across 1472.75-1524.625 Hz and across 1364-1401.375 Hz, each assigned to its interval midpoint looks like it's 0.22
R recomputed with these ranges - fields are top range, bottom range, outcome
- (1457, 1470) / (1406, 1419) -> 1.10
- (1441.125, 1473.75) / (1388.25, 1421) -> 1.11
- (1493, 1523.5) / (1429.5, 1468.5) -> 1.42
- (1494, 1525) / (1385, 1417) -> 1.41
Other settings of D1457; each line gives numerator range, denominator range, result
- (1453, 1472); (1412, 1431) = 1.19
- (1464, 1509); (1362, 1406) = 1.47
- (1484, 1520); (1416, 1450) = 1.60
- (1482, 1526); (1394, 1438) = 1.43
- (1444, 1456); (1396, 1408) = 1.06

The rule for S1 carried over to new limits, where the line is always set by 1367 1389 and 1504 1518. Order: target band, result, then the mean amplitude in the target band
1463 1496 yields -0.40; 11.4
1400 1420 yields -1.10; 9.27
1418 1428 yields 0.24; 9.03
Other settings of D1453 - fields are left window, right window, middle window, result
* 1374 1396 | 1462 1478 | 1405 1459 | 5.3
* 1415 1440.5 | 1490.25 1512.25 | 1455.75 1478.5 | -1.9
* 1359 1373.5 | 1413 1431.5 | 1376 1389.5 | 1.0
